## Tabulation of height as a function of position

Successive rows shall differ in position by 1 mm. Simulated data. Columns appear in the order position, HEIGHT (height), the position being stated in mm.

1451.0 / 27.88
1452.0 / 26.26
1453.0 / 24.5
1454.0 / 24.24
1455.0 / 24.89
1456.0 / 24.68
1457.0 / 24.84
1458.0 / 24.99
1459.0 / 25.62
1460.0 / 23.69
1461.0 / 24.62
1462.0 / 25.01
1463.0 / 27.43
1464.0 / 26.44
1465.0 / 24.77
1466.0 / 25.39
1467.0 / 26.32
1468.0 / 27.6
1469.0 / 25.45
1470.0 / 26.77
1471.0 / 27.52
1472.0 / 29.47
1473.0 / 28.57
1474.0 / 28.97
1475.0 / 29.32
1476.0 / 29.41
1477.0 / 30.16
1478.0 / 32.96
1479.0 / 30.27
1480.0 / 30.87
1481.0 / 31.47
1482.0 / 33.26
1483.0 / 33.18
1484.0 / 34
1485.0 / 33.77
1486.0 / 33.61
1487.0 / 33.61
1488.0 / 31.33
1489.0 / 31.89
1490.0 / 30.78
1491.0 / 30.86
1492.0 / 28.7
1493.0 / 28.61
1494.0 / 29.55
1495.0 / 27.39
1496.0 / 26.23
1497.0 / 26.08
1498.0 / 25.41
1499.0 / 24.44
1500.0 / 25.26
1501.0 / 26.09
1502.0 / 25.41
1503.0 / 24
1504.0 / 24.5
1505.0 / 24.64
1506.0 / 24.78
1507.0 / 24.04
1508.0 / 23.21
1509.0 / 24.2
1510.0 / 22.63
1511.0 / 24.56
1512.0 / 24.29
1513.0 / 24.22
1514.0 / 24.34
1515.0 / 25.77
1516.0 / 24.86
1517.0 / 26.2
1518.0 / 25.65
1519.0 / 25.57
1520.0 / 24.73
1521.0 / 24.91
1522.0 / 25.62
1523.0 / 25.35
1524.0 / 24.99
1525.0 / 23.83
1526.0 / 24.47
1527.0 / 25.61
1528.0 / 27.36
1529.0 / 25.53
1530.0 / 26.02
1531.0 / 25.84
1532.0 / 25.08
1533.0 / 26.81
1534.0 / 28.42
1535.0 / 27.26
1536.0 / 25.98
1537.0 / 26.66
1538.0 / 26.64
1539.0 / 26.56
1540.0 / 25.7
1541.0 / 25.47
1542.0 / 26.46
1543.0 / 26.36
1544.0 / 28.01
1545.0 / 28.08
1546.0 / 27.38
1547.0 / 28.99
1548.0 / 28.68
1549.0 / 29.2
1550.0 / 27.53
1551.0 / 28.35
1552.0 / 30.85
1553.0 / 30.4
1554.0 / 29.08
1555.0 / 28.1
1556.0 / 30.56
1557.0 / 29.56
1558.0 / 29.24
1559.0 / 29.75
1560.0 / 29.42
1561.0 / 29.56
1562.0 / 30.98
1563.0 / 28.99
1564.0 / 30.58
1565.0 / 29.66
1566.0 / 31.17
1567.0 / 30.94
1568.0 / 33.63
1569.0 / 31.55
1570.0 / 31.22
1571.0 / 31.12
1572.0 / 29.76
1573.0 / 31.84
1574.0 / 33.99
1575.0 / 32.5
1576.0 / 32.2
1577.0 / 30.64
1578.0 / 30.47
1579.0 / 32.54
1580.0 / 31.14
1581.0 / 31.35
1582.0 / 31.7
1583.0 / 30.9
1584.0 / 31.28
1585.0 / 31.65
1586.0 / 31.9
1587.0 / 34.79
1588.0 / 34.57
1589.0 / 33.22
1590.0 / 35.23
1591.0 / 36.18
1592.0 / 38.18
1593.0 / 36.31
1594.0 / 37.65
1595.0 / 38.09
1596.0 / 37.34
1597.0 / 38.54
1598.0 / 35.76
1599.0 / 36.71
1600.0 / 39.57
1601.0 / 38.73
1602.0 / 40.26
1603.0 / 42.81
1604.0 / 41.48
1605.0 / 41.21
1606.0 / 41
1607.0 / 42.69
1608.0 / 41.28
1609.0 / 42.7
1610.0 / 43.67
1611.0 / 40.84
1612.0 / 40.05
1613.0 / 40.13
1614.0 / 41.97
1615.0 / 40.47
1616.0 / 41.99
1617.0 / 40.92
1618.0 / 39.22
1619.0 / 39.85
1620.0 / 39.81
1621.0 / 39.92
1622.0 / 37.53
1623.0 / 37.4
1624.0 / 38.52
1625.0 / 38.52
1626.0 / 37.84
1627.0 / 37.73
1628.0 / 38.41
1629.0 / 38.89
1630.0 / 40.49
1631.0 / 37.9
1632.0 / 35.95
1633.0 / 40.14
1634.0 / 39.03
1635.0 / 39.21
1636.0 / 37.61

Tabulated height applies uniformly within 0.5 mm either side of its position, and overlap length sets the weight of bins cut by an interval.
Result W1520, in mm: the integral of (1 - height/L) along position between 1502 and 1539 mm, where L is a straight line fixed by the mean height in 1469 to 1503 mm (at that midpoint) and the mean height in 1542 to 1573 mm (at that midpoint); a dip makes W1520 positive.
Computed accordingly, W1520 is 5.3 mm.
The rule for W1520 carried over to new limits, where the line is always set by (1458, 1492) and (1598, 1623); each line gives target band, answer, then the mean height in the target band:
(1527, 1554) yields 5.7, 27.3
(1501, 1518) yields 4.0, 24.6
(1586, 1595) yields 0.7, 35.7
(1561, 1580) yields 3.0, 31.3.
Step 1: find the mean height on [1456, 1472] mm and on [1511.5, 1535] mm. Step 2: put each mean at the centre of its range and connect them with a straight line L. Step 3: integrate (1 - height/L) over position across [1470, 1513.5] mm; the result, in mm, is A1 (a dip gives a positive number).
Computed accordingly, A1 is -4.3 mm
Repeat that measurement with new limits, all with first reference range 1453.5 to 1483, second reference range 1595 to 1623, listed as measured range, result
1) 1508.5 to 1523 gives 3.2 mm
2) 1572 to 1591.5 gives 2.7 mm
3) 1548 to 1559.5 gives 1.9 mm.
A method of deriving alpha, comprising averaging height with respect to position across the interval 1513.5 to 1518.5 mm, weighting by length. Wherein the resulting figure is 25.4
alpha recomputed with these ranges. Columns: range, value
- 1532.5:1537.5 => 27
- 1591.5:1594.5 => 37.4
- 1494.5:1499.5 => 25.9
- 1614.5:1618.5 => 40.7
